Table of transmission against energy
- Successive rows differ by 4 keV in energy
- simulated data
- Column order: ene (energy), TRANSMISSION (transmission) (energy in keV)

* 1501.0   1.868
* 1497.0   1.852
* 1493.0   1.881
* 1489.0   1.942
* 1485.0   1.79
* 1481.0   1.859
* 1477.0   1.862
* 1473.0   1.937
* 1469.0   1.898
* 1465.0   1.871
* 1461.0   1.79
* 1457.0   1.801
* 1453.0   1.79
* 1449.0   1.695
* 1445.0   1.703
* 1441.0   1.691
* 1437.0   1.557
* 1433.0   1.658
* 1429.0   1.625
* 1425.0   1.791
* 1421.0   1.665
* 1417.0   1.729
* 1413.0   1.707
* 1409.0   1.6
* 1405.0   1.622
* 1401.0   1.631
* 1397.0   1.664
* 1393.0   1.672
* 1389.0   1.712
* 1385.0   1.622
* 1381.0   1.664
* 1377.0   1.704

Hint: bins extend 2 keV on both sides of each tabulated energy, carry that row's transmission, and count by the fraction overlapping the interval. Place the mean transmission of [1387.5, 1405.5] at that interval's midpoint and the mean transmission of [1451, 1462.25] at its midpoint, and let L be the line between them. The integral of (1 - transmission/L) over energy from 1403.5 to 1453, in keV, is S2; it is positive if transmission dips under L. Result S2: 1.6 keV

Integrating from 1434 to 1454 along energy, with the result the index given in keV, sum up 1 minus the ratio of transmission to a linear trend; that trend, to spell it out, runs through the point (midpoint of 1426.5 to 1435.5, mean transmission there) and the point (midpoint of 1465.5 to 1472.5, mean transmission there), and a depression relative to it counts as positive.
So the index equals 0.60 keV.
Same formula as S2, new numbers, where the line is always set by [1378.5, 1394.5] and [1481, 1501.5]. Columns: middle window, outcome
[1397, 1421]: 0.7 keV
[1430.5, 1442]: 0.9 keV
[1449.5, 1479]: -0.4 keV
